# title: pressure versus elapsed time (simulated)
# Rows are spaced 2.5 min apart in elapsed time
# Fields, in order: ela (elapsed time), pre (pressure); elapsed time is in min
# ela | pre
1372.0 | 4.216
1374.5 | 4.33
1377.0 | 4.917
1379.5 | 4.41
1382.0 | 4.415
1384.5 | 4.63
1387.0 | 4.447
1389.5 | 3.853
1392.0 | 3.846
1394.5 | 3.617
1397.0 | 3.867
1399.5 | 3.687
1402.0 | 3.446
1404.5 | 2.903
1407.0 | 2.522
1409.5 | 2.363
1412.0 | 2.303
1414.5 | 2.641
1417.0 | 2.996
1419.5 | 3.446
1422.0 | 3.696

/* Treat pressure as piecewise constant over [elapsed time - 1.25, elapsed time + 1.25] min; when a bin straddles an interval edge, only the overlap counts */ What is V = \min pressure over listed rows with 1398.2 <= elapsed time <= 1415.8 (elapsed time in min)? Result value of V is 2.303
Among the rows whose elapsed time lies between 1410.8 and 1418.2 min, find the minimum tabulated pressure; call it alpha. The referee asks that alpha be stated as 2.303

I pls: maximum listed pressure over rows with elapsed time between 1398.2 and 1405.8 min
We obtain 3.687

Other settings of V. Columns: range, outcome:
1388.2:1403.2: 3.446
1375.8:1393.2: 3.846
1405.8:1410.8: 2.363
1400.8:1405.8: 2.903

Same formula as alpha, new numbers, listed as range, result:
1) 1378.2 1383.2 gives 4.41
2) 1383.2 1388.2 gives 4.447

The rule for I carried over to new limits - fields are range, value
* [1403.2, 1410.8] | 2.903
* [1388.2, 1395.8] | 3.853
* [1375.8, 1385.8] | 4.917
